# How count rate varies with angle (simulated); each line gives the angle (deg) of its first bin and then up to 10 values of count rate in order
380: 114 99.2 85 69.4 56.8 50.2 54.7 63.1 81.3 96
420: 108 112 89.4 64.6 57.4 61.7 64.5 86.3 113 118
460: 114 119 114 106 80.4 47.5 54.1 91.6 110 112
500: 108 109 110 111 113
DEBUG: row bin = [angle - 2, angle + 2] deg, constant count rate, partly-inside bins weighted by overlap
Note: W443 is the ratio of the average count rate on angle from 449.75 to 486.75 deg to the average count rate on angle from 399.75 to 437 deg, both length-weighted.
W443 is 1.21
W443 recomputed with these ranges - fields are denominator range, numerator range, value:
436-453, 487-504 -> 1.39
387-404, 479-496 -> 1.30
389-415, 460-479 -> 1.59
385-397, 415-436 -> 1.22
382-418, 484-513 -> 1.42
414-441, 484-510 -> 1.21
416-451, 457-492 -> 1.13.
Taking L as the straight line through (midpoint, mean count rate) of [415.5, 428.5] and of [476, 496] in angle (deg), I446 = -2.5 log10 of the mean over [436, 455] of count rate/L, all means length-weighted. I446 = 0.17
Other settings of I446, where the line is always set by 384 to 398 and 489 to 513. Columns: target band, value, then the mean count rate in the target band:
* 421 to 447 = 0.14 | 76.6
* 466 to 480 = 0.08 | 92.6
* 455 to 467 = -0.21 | 117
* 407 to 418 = 0.00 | 81.7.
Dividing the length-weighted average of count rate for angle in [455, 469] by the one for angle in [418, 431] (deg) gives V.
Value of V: 1.16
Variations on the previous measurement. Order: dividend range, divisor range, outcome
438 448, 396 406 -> 1.27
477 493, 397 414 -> 1.19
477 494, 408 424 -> 0.82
